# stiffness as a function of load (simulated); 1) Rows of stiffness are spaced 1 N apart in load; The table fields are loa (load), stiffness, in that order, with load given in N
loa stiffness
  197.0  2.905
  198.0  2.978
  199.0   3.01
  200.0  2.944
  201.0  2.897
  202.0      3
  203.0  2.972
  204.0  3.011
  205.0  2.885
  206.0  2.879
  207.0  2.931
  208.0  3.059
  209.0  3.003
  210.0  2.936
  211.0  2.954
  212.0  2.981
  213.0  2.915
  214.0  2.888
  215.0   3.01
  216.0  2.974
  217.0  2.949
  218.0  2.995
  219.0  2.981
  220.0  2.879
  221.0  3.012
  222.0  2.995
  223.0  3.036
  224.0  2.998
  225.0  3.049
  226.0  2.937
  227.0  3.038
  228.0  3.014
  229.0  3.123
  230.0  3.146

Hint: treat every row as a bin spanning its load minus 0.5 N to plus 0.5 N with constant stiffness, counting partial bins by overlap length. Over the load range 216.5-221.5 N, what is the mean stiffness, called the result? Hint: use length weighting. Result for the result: 2.96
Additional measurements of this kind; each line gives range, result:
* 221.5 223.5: 3.02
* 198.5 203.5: 2.96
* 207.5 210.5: 3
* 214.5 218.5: 2.98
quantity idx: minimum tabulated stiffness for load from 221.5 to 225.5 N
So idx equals 2.995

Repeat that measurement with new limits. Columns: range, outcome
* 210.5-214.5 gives 2.888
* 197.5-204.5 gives 2.897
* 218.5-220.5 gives 2.879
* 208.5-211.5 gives 2.936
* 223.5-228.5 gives 2.937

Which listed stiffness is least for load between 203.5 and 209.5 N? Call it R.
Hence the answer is 2.879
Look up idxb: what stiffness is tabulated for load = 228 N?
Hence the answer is 3.014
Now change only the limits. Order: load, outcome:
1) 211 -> 2.954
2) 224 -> 2.998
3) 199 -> 3.01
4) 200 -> 2.944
